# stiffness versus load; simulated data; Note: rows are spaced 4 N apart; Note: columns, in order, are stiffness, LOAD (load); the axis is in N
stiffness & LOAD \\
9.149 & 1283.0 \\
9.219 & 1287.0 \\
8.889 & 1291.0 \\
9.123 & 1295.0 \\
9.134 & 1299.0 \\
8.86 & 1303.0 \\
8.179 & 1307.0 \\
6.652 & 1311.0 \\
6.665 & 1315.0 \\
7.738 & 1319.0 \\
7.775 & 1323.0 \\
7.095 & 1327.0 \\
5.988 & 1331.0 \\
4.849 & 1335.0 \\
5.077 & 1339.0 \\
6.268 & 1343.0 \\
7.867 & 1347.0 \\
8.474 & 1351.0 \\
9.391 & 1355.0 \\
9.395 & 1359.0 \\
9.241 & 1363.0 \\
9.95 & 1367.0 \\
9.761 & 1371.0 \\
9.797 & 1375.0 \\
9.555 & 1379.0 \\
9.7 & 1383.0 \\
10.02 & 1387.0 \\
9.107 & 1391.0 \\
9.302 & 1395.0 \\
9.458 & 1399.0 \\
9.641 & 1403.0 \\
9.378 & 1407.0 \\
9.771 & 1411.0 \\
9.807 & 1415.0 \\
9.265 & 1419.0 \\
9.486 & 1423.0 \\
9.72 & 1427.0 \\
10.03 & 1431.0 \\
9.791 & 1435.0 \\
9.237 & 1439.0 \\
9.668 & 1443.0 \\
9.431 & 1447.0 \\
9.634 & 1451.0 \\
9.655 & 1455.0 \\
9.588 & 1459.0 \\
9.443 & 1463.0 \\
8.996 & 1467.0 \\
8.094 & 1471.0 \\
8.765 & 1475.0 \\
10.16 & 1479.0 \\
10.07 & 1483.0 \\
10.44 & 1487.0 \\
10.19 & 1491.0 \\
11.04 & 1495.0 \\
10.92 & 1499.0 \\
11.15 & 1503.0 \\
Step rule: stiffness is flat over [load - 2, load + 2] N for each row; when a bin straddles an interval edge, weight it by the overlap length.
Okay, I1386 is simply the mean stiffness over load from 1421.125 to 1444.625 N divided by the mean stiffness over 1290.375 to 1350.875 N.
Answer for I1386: 1.31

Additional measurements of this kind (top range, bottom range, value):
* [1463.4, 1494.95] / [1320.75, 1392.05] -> 1.16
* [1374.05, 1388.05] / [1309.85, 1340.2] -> 1.50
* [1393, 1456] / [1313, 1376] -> 1.23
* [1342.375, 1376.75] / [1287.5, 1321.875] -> 1.10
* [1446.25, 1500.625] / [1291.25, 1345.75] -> 1.34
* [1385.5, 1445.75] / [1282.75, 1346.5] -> 1.28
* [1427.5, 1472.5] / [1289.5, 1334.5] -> 1.22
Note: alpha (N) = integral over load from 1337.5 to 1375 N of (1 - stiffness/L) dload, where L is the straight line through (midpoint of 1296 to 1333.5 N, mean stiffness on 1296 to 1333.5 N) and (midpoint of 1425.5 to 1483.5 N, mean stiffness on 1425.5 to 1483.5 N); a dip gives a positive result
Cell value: -1.6 N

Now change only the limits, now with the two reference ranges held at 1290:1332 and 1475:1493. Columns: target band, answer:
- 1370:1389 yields -2.3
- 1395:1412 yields -0.9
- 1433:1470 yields 0.7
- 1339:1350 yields 1.9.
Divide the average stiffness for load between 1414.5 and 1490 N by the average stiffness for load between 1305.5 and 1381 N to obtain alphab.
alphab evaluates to 1.21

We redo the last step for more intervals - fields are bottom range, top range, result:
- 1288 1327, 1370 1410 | 1.18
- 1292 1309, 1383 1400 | 1.08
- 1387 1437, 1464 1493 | 0.99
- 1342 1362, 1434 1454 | 1.13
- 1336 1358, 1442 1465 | 1.29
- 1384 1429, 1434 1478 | 0.98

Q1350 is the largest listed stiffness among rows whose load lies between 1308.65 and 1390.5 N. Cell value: 10.02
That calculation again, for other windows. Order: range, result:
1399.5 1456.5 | 10.03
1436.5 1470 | 9.668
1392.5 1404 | 9.641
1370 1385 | 9.797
